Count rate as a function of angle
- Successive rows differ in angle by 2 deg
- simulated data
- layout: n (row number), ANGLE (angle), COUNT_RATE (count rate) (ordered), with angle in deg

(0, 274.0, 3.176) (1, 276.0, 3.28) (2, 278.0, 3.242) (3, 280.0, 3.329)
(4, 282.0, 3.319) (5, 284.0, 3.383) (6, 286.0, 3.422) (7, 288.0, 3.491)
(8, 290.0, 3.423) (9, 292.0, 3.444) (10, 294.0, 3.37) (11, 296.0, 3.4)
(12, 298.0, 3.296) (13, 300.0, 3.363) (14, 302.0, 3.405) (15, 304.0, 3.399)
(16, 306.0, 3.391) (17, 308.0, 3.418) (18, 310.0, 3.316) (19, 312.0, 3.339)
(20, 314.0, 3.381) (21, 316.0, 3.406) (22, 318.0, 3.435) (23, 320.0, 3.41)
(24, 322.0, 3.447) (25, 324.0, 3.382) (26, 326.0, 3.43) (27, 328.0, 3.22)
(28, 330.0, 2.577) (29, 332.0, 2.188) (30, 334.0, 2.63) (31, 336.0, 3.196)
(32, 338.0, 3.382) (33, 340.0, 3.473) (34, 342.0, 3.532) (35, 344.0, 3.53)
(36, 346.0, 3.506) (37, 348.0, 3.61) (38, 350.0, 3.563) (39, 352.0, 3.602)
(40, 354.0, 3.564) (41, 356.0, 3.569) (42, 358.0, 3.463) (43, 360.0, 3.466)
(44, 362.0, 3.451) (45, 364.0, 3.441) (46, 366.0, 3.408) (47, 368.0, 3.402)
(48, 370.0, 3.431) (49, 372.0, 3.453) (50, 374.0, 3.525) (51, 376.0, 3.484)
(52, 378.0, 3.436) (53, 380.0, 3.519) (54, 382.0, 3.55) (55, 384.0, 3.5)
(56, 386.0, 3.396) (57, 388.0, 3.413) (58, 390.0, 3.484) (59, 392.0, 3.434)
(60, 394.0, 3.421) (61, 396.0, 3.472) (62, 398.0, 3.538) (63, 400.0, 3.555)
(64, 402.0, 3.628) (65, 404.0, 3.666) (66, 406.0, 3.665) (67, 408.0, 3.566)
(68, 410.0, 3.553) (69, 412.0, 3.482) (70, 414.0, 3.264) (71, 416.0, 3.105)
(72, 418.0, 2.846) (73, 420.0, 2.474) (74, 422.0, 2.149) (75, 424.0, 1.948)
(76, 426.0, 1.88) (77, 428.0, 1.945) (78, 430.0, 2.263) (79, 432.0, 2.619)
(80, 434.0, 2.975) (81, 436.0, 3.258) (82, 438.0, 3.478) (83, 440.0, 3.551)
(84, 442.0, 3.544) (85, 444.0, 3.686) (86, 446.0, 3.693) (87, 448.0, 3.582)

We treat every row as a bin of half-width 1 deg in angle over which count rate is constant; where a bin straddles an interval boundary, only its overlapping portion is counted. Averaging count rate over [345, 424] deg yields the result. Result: 3.39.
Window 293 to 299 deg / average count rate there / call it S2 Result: 3.36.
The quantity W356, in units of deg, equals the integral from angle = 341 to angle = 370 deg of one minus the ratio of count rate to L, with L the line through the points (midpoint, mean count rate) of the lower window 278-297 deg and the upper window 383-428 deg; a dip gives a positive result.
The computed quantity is -2.1 deg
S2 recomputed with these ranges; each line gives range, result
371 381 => 3.48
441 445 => 3.62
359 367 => 3.44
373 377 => 3.5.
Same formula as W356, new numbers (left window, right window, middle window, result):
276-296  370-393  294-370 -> 1.5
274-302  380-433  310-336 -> 1.0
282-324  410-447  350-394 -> -4.9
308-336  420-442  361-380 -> -3.3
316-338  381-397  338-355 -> -1.6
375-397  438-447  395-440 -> 6.5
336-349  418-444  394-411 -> -3.5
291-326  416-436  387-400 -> -3.7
